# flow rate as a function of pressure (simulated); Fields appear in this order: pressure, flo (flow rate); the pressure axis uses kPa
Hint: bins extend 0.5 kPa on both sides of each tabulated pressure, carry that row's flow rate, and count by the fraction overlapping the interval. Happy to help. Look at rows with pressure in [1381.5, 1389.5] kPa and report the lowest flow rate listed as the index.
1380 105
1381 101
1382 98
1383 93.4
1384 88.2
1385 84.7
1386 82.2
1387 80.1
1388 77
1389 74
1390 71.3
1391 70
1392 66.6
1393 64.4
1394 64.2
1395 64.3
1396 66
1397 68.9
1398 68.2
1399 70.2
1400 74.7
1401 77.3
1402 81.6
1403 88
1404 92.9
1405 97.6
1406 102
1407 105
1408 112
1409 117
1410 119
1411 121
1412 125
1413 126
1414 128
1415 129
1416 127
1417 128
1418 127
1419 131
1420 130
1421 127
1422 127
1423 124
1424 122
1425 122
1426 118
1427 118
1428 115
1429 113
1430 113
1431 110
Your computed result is 74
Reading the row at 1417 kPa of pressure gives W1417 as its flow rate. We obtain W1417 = 128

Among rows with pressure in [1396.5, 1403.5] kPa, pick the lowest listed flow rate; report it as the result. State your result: 68.2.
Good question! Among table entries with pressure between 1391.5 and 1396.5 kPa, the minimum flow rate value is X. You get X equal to 64.2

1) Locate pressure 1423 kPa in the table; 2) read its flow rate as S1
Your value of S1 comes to 124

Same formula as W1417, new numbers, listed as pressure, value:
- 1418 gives 127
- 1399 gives 70.2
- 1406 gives 102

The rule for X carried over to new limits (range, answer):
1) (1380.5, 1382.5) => 98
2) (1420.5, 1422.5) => 127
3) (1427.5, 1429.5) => 113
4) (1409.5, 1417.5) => 119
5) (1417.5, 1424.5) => 122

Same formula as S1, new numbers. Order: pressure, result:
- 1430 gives 113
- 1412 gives 125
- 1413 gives 126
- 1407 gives 105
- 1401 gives 77.3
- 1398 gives 68.2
